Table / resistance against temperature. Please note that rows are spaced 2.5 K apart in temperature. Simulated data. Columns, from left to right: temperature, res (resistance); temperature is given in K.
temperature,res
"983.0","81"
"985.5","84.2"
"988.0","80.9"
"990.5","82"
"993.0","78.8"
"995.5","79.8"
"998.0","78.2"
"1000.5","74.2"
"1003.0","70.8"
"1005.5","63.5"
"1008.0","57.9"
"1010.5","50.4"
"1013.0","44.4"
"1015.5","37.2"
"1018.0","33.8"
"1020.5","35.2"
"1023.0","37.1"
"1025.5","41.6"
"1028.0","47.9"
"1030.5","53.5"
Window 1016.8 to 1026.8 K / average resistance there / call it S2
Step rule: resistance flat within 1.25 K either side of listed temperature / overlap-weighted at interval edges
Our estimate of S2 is 37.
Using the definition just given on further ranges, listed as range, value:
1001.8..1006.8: 67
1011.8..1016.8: 40.7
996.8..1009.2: 68.9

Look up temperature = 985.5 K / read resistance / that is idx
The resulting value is 84.2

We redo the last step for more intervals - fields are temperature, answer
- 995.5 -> 79.8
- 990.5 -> 82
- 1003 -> 70.8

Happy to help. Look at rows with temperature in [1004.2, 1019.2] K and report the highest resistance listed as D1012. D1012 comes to 63.5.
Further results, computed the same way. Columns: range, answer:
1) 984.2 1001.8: 84.2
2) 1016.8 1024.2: 37.1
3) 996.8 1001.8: 78.2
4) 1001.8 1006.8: 70.8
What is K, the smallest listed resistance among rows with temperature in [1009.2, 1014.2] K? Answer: 44.4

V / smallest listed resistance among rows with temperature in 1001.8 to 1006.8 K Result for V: 63.5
